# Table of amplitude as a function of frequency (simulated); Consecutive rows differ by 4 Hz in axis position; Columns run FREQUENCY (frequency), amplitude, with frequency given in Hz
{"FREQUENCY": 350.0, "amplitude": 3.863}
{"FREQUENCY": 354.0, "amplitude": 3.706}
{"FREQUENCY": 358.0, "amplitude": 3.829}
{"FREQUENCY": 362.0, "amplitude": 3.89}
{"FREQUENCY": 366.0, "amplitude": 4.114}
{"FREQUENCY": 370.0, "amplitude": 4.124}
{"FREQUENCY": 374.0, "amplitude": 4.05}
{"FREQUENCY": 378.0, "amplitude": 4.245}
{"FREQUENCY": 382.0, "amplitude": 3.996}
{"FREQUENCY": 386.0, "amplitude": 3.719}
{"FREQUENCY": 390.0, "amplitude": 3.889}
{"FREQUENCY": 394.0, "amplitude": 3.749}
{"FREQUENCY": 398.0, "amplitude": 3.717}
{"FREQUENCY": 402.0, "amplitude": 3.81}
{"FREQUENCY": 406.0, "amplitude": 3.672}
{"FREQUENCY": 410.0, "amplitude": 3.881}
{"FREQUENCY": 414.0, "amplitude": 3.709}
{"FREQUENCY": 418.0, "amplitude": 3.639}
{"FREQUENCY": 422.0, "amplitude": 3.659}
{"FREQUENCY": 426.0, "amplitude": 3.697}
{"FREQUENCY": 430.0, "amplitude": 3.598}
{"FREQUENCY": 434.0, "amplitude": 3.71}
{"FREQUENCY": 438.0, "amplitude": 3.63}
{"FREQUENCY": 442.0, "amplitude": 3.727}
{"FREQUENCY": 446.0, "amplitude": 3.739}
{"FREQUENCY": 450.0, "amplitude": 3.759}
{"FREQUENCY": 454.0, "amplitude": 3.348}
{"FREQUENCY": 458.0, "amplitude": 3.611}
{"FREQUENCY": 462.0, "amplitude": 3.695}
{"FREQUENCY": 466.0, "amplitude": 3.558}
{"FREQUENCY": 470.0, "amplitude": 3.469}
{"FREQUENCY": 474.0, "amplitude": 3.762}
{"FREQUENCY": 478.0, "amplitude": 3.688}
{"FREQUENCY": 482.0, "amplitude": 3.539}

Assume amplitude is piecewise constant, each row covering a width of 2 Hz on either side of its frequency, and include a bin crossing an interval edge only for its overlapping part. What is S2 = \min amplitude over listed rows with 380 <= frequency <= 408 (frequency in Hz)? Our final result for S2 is 3.672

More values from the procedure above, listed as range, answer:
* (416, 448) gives 3.598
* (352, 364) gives 3.706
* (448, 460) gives 3.348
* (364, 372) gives 4.114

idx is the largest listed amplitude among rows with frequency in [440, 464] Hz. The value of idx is 3.759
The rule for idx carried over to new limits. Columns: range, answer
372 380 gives 4.245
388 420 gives 3.889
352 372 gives 4.124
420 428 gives 3.697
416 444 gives 3.727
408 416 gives 3.881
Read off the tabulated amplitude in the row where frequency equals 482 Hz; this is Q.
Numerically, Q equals 3.539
